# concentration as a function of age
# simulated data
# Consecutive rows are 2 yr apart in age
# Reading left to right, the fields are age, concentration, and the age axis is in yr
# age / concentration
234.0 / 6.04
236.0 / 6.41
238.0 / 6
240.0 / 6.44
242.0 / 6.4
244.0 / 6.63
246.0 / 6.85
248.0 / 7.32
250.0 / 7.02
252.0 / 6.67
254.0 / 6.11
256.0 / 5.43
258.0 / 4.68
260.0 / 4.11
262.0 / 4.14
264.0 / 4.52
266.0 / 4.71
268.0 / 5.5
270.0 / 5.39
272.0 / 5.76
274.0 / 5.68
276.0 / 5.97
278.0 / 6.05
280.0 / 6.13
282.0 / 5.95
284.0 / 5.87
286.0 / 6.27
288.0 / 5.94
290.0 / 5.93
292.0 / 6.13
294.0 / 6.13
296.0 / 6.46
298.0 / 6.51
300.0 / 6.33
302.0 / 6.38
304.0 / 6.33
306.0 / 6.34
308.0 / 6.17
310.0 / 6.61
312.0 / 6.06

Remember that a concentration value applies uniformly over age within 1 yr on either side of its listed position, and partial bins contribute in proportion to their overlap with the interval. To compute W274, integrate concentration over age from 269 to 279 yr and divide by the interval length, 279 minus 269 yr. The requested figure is 5.77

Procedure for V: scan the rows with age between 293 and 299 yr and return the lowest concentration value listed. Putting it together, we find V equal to 6.13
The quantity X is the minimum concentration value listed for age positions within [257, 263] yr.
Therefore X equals 4.11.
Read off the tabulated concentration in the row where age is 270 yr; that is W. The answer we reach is 5.39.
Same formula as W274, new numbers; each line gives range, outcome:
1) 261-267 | 4.46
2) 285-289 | 6.11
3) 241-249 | 6.8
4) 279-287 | 6.05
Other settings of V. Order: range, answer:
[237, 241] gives 6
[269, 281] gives 5.39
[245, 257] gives 5.43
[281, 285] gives 5.87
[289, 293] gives 5.93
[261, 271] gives 4.14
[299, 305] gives 6.33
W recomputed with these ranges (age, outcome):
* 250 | 7.02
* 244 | 6.63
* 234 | 6.04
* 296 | 6.46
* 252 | 6.67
